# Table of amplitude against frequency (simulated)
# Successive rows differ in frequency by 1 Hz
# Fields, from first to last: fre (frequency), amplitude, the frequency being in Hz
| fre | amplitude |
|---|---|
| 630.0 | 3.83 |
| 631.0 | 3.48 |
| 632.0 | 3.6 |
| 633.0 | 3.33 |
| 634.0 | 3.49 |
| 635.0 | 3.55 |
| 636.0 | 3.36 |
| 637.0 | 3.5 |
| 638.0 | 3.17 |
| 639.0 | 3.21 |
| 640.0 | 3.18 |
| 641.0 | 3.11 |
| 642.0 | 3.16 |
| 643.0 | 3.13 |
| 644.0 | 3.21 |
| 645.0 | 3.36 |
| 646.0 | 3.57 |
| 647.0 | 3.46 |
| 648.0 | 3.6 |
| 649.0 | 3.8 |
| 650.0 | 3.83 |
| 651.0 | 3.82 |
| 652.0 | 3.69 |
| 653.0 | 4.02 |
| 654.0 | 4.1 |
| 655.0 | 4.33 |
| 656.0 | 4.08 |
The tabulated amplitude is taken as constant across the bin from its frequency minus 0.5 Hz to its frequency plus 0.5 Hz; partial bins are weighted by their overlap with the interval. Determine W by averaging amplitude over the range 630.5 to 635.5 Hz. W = 3.49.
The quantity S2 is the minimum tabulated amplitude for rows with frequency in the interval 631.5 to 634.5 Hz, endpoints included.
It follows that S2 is 3.33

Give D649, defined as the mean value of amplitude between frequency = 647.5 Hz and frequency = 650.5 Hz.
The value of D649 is 3.74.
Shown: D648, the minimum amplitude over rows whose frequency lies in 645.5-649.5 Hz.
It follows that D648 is 3.46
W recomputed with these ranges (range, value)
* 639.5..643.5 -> 3.15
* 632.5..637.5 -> 3.45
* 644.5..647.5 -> 3.46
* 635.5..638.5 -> 3.34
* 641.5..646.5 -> 3.29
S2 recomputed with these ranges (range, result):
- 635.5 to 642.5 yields 3.11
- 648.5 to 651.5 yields 3.8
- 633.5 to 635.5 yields 3.49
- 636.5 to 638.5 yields 3.17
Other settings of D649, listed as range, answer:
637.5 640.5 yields 3.19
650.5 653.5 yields 3.84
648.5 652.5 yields 3.79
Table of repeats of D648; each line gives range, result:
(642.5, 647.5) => 3.13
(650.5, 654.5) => 3.69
